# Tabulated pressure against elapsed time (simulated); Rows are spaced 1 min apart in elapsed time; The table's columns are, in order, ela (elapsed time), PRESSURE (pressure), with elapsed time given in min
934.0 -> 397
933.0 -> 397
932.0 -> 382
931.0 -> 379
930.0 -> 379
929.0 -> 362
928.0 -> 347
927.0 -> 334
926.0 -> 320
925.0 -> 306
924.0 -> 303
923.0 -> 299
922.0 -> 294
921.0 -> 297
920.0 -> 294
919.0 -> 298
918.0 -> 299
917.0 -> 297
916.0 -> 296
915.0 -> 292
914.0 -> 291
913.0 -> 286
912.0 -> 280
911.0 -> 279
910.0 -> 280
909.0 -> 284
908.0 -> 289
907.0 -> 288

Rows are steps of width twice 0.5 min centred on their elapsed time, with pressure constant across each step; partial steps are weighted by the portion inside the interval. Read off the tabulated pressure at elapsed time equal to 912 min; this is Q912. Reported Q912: 280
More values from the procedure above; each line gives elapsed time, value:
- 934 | 397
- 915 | 292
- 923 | 299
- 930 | 379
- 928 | 347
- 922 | 294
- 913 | 286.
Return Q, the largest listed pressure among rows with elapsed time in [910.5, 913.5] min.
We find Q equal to 286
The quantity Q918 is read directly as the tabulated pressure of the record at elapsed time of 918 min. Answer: 299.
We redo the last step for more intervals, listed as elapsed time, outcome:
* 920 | 294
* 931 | 379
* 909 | 284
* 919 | 298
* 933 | 397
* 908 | 289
